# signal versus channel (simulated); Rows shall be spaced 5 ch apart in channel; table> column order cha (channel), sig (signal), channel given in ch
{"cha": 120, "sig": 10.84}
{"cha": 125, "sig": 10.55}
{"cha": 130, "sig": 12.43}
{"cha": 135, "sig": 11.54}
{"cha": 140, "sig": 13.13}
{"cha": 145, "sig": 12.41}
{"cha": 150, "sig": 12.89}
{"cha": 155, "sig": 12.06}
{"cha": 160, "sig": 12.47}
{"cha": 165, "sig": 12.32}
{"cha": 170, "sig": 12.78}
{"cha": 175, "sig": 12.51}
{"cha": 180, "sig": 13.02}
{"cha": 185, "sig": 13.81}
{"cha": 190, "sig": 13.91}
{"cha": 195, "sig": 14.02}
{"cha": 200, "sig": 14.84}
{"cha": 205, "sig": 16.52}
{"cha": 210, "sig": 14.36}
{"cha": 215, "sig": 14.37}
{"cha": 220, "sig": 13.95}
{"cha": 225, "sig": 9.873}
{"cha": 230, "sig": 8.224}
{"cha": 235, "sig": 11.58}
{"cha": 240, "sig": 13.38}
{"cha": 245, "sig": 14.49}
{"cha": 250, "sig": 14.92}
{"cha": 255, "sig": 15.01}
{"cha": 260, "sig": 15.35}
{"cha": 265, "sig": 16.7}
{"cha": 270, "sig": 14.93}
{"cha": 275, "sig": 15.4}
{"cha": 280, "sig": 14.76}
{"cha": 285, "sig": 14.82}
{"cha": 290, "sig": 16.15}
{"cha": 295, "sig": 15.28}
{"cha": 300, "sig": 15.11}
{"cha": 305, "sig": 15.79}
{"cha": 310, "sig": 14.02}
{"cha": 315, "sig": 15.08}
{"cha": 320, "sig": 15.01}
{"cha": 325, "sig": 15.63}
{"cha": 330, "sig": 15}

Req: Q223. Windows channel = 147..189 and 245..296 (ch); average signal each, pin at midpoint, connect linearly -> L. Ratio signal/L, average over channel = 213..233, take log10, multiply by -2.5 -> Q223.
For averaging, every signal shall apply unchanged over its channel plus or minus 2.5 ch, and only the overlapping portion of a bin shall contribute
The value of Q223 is 0.22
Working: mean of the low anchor 12.8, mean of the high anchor 15.3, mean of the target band 11.5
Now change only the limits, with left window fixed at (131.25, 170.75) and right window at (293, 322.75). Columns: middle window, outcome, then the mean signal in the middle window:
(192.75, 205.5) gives -0.13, 14.9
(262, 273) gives -0.10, 15.8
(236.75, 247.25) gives 0.02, 13.8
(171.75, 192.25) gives -0.03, 13.3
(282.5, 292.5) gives -0.06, 15.5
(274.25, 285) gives -0.03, 15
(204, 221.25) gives -0.10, 14.7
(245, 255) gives -0.06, 14.8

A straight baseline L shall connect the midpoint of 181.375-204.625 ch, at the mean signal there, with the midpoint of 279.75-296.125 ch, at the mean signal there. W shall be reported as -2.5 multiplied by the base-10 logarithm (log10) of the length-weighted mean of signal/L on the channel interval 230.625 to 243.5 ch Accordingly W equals 0.22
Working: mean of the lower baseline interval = 14.3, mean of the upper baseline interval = 15.3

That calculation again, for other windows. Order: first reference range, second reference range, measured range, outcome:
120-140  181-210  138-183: 0.03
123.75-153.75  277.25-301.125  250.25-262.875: -0.04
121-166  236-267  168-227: -0.02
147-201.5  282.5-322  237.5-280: -0.04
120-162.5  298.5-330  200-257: 0.02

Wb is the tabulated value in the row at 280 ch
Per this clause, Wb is 14.76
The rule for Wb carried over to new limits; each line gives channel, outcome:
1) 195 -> 14.02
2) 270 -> 14.93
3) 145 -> 12.41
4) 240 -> 13.38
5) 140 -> 13.13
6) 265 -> 16.7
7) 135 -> 11.54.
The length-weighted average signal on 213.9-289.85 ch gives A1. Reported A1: 13.9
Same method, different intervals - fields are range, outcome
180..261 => 13.6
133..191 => 12.7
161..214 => 13.8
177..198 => 13.7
